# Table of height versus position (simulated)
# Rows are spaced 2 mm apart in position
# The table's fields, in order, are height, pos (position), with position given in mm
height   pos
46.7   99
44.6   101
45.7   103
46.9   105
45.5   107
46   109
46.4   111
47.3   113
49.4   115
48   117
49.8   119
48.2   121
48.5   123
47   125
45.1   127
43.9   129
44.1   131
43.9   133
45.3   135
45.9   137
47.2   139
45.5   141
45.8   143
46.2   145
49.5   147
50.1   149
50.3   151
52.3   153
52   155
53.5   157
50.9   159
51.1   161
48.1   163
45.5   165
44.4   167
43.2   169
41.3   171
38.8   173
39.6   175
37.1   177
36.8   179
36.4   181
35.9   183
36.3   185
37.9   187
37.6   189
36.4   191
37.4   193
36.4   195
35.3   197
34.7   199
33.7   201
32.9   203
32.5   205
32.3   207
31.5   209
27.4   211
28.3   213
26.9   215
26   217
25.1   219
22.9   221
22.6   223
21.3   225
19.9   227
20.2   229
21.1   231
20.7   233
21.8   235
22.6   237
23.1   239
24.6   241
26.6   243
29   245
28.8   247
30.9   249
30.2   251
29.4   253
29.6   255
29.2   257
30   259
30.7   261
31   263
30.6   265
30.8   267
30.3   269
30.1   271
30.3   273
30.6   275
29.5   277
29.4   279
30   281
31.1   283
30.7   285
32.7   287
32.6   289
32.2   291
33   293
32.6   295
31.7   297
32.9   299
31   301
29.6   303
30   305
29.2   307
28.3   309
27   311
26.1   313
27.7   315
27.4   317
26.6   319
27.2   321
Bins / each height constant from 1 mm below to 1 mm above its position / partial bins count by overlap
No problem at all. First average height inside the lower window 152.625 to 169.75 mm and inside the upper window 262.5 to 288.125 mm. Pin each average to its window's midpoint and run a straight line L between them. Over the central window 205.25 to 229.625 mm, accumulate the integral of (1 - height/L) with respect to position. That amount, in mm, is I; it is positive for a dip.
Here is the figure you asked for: 8.7 mm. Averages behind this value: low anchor 49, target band 25.7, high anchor 30.5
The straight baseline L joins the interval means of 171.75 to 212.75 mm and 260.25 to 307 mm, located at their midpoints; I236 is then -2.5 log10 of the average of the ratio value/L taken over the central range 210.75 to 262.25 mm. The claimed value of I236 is 0.27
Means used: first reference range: 35.3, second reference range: 31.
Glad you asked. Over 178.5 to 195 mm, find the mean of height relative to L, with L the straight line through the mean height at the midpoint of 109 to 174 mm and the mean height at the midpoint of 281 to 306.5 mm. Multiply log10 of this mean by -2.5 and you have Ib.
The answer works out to 0.16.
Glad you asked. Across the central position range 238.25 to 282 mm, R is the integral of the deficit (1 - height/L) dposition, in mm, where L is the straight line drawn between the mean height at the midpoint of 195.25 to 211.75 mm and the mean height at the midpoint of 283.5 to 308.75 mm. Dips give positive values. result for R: 3.6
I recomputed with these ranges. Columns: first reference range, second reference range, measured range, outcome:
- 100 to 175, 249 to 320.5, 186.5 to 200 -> 1.3 mm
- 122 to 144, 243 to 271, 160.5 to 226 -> 6.0 mm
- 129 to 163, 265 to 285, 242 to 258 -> 2.1 mm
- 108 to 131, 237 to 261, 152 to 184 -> -3.2 mm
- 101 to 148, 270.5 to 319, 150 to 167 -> -2.7 mm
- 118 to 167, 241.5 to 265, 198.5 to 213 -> 2.2 mm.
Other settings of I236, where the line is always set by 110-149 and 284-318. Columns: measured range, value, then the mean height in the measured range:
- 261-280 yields 0.099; 30.3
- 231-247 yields 0.438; 24.2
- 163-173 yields -0.012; 43.6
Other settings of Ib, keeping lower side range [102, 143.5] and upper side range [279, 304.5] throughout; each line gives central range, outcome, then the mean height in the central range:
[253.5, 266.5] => 0.140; 30.2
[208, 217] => 0.338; 28.2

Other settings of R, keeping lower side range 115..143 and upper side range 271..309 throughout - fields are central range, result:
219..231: 5.02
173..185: 1.27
